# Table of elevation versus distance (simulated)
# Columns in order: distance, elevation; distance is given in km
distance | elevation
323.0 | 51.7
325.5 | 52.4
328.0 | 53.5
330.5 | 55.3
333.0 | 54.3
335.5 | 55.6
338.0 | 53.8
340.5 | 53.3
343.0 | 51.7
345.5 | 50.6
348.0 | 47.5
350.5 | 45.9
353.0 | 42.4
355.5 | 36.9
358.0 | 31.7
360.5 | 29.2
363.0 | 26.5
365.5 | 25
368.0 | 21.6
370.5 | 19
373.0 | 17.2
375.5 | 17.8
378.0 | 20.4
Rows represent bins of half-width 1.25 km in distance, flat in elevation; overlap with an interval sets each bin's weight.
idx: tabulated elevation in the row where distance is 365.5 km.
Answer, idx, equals 25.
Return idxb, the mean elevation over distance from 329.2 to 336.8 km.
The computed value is 55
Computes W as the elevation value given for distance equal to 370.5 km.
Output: 19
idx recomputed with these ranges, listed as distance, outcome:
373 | 17.2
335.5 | 55.6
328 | 53.5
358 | 31.7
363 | 26.5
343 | 51.7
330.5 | 55.3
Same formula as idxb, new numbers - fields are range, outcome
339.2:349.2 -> 50.8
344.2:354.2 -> 46.6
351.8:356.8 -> 39.5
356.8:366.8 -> 28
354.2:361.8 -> 32.6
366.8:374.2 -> 19.3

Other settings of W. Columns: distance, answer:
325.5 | 52.4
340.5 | 53.3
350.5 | 45.9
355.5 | 36.9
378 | 20.4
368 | 21.6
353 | 42.4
